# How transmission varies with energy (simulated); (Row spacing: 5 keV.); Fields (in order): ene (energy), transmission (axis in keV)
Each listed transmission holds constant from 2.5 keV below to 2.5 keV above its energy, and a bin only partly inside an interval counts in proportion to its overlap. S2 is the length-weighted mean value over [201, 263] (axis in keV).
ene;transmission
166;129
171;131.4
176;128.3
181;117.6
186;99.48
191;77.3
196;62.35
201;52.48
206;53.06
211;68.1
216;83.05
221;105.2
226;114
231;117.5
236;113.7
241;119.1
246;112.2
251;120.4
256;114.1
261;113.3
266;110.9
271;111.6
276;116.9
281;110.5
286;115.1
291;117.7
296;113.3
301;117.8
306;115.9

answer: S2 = 101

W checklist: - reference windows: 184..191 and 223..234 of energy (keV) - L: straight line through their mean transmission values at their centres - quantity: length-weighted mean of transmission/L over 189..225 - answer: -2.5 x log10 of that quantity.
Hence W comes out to 0.37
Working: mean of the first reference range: 91.6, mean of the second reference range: 115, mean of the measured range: 73.3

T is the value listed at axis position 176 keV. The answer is 128.3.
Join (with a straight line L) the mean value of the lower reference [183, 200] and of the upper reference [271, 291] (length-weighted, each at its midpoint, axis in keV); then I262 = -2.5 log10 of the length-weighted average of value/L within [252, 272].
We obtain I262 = -0.06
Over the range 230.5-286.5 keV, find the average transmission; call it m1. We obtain 114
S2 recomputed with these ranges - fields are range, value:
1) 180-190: 102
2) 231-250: 116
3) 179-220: 77.2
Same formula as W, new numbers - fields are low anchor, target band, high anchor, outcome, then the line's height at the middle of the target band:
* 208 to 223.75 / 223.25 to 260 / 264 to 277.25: -0.183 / 98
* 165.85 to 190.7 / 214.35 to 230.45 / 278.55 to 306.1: 0.121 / 116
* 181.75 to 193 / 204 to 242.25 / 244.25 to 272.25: 0.085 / 104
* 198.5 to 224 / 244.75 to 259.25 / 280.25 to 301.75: -0.220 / 94.6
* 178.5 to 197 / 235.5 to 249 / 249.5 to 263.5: -0.047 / 111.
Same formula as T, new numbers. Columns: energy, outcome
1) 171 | 131.4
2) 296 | 113.3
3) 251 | 120.4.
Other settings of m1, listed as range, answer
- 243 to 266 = 115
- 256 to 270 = 112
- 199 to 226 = 76.6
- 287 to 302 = 116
